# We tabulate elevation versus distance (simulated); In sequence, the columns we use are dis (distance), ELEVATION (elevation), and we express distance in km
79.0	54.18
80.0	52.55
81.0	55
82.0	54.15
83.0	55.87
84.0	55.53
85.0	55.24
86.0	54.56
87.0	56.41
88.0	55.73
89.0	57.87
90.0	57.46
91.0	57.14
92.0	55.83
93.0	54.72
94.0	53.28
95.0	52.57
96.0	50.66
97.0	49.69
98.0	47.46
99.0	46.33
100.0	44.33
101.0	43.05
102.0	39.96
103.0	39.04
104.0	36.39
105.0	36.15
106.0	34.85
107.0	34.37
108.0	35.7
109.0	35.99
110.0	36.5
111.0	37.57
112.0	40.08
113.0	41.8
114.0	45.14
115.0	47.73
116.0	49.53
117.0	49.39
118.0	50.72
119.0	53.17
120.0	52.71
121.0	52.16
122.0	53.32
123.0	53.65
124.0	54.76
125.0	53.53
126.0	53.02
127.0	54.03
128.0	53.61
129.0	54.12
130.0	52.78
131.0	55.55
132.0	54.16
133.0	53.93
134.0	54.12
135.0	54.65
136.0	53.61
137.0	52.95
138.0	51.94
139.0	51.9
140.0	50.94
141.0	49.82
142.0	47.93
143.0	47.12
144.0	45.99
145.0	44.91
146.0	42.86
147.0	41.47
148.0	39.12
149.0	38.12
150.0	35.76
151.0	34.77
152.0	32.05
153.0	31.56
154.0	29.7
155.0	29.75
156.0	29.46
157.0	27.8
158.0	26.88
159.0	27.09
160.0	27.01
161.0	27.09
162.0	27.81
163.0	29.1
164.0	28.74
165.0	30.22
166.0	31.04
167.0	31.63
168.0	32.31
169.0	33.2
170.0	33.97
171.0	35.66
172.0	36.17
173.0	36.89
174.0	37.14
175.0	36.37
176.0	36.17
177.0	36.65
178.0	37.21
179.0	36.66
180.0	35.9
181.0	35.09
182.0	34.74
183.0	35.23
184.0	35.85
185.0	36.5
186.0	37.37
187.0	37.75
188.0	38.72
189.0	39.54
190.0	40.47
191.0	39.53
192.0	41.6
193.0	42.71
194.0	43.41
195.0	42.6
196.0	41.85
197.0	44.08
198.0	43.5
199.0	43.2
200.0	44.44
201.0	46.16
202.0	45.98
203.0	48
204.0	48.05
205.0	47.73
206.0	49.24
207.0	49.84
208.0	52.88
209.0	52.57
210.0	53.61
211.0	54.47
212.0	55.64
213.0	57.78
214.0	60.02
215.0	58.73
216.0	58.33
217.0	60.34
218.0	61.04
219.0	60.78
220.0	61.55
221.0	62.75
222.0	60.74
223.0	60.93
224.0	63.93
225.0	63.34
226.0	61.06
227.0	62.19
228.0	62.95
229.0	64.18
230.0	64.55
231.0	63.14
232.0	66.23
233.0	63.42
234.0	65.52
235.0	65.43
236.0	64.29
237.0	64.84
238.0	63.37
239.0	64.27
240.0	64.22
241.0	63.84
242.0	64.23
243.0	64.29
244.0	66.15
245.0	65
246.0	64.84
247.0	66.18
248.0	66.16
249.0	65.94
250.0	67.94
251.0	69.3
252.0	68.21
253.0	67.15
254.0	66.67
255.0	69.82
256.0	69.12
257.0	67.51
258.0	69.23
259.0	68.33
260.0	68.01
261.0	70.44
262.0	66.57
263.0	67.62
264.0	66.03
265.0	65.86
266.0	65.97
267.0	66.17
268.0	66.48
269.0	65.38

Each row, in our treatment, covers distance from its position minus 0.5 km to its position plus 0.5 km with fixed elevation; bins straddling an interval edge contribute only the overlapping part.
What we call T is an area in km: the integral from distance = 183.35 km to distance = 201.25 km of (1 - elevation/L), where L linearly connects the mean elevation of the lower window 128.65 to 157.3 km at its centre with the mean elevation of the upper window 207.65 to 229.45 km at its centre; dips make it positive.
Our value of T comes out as 4.4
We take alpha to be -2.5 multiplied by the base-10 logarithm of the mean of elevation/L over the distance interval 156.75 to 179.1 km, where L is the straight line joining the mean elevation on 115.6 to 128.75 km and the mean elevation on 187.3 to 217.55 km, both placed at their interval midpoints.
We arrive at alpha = 0.48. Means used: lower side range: 52.6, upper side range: 48.1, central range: 32.3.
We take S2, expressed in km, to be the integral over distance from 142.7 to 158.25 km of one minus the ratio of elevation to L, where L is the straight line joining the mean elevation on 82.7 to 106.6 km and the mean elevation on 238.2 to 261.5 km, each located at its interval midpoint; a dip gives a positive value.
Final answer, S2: 5.5 km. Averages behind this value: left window 49.5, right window 66.8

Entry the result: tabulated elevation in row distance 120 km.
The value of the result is 52.71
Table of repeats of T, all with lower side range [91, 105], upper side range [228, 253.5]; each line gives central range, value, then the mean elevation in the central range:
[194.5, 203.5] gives 2.3 km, 44.4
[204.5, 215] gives 1.3 km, 53.6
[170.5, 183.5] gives 4.8 km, 36.1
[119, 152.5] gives 1.7 km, 49.2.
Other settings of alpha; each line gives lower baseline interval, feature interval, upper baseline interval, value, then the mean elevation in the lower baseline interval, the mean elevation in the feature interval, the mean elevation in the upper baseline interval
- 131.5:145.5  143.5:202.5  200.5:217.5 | 0.388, 51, 36.3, 52.9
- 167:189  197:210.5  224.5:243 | 0.022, 36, 47.9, 64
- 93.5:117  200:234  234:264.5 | 0.068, 42.7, 57.6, 66.5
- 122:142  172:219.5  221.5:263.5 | 0.325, 53.2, 44.9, 65.5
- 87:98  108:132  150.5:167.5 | -0.127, 54.3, 49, 29.5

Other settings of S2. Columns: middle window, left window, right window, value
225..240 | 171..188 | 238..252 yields -1.0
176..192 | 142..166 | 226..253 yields 2.7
